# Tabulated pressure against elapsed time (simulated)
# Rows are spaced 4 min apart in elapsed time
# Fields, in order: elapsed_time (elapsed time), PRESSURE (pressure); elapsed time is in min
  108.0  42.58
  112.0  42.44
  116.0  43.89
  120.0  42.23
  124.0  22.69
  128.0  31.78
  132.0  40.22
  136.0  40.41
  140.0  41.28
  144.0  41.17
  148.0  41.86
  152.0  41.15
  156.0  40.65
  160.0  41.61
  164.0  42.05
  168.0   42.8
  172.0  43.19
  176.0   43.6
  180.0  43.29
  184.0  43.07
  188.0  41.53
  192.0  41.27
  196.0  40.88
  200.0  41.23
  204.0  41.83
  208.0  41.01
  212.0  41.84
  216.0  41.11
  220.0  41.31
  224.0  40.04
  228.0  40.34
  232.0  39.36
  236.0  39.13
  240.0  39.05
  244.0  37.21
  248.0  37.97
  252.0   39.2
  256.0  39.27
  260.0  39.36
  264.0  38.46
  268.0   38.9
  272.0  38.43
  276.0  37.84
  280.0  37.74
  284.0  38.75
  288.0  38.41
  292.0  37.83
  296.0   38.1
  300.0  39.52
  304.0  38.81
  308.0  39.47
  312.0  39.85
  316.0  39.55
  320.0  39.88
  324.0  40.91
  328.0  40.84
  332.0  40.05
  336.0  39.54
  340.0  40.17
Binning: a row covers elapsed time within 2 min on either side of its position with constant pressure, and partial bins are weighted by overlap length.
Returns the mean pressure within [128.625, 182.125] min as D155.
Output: 41.5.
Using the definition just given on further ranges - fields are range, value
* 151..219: 41.9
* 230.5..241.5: 39.2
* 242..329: 38.9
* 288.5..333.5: 39.5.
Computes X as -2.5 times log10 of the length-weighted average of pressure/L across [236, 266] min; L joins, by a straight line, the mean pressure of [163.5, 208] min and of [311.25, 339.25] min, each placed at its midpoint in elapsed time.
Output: 0.07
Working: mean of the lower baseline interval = 42.2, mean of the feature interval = 38.7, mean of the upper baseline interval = 40.1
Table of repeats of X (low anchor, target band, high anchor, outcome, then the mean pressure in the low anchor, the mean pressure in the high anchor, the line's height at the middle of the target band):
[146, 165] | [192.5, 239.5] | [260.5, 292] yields -0.02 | 41.4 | 38.4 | 39.9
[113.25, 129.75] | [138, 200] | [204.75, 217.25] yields -0.09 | 35.5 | 41.4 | 38.6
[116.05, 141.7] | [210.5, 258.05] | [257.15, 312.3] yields -0.04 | 36.9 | 38.6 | 38.1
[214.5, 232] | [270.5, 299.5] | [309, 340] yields 0.06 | 40.5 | 40.1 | 40.3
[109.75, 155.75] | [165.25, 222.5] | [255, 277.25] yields -0.08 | 39.1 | 38.7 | 38.9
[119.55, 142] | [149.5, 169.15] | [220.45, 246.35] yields -0.13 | 36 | 39.3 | 36.9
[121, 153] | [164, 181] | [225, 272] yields -0.14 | 37.6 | 38.9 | 38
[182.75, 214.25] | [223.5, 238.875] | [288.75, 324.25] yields 0.03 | 41.5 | 39.2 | 40.8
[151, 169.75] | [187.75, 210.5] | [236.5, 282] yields -0.02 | 41.7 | 38.5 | 40.4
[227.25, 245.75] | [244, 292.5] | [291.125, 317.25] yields 0.01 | 39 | 39.1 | 39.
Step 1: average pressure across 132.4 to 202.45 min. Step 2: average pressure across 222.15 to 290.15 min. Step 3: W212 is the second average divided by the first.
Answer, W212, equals 0.9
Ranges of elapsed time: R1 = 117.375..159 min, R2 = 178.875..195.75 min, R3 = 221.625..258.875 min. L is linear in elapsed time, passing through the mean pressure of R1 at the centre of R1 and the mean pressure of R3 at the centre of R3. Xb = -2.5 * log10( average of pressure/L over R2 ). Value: -0.09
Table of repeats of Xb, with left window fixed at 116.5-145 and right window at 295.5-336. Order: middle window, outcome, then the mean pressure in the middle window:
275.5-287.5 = 0.03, 38.2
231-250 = 0.01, 38.5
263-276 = 0.02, 38.5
